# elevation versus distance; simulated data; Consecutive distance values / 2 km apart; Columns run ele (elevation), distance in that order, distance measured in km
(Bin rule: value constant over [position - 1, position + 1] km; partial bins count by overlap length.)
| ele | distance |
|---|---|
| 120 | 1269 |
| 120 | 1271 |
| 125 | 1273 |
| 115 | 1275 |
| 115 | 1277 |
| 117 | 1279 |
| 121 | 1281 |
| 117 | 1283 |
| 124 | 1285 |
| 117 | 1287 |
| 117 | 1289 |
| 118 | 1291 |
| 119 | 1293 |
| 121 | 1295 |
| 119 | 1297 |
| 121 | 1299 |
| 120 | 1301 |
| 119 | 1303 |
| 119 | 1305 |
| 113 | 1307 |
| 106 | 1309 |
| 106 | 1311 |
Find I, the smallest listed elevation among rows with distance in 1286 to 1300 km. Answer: 117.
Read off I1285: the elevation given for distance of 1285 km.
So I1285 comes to 124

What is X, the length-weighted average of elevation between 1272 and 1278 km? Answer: 118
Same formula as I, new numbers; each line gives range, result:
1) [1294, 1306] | 119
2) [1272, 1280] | 115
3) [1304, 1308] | 113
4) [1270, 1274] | 120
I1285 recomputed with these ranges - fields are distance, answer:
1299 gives 121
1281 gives 121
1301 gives 120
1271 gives 120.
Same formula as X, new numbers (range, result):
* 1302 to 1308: 117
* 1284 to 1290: 119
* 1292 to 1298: 120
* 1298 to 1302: 120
